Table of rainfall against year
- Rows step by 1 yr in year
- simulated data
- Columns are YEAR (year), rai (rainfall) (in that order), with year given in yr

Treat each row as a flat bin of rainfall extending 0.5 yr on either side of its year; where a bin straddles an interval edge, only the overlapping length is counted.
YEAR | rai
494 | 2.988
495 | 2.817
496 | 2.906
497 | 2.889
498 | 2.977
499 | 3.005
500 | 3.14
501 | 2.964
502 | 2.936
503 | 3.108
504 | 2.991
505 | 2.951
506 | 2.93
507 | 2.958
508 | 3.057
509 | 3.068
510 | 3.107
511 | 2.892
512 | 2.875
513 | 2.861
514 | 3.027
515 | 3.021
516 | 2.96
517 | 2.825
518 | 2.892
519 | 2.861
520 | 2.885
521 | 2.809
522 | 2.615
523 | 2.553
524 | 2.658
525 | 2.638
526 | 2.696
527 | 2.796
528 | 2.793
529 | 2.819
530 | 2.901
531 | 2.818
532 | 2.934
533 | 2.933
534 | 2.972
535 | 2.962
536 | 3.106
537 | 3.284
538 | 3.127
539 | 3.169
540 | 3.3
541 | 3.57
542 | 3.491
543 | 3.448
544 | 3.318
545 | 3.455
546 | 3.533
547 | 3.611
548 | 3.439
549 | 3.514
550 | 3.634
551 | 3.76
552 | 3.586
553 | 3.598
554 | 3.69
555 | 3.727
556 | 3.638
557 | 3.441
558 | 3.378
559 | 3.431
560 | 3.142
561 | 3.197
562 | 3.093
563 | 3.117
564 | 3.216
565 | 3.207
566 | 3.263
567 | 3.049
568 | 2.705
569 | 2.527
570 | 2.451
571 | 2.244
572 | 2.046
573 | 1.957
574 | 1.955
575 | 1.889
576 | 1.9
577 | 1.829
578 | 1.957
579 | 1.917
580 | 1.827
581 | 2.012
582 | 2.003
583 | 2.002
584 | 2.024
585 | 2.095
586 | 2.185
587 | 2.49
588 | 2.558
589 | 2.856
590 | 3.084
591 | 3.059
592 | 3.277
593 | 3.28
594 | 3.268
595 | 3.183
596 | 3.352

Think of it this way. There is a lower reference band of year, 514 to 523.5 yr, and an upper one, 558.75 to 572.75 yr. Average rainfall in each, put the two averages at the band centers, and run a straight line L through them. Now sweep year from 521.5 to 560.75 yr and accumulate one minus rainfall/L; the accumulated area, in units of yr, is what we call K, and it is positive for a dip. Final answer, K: -4.9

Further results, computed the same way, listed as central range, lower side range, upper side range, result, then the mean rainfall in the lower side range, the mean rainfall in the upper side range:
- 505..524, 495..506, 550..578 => 0.45 yr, 2.98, 2.92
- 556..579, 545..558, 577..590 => 1.83 yr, 3.58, 2.18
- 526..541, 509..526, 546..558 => 0.90 yr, 2.84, 3.59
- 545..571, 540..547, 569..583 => -4.49 yr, 3.47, 2.02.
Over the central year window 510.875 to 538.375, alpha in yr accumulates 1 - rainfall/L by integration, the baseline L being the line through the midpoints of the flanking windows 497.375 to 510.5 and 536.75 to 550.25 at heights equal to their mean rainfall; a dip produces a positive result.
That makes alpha 3.0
